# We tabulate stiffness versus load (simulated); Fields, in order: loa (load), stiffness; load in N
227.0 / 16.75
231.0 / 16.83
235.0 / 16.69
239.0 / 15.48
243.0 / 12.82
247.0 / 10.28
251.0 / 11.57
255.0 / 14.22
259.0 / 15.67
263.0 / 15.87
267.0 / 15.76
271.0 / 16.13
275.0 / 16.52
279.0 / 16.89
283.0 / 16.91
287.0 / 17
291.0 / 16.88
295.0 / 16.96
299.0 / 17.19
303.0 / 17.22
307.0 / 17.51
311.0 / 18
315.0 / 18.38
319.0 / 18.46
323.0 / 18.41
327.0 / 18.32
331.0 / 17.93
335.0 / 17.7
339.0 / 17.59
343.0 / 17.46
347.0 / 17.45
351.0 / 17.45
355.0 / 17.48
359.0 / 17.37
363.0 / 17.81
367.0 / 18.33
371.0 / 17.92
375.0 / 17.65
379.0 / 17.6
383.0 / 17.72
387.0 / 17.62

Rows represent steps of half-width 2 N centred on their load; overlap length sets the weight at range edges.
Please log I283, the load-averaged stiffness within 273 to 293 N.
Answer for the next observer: 16.8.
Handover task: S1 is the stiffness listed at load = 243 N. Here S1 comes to 12.82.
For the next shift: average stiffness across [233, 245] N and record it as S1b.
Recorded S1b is 15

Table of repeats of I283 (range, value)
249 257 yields 12.9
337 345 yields 17.5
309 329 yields 18.3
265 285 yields 16.4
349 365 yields 17.5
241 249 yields 11.6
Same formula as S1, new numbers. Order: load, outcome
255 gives 14.22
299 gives 17.19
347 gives 17.45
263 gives 15.87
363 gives 17.81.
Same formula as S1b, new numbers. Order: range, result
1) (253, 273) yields 15.5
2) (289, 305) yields 17.1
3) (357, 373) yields 17.9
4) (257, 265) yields 15.8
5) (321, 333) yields 18.2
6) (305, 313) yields 17.8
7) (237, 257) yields 12.9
